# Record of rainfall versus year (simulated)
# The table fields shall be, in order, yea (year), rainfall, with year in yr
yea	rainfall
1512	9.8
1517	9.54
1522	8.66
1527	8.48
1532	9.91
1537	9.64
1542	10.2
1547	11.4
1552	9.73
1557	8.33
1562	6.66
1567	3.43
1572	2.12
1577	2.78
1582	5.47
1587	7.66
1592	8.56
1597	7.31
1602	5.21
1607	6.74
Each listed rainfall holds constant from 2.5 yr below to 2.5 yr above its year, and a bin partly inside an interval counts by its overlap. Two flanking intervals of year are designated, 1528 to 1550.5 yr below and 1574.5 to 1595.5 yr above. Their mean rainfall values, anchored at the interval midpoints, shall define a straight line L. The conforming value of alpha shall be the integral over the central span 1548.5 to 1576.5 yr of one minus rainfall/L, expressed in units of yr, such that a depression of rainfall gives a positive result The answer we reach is 8.0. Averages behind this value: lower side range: 10.1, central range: 6.01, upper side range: 6.17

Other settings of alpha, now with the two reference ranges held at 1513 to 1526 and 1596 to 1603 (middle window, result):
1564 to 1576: 7.2 yr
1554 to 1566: 1.0 yr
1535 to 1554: -4.8 yr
